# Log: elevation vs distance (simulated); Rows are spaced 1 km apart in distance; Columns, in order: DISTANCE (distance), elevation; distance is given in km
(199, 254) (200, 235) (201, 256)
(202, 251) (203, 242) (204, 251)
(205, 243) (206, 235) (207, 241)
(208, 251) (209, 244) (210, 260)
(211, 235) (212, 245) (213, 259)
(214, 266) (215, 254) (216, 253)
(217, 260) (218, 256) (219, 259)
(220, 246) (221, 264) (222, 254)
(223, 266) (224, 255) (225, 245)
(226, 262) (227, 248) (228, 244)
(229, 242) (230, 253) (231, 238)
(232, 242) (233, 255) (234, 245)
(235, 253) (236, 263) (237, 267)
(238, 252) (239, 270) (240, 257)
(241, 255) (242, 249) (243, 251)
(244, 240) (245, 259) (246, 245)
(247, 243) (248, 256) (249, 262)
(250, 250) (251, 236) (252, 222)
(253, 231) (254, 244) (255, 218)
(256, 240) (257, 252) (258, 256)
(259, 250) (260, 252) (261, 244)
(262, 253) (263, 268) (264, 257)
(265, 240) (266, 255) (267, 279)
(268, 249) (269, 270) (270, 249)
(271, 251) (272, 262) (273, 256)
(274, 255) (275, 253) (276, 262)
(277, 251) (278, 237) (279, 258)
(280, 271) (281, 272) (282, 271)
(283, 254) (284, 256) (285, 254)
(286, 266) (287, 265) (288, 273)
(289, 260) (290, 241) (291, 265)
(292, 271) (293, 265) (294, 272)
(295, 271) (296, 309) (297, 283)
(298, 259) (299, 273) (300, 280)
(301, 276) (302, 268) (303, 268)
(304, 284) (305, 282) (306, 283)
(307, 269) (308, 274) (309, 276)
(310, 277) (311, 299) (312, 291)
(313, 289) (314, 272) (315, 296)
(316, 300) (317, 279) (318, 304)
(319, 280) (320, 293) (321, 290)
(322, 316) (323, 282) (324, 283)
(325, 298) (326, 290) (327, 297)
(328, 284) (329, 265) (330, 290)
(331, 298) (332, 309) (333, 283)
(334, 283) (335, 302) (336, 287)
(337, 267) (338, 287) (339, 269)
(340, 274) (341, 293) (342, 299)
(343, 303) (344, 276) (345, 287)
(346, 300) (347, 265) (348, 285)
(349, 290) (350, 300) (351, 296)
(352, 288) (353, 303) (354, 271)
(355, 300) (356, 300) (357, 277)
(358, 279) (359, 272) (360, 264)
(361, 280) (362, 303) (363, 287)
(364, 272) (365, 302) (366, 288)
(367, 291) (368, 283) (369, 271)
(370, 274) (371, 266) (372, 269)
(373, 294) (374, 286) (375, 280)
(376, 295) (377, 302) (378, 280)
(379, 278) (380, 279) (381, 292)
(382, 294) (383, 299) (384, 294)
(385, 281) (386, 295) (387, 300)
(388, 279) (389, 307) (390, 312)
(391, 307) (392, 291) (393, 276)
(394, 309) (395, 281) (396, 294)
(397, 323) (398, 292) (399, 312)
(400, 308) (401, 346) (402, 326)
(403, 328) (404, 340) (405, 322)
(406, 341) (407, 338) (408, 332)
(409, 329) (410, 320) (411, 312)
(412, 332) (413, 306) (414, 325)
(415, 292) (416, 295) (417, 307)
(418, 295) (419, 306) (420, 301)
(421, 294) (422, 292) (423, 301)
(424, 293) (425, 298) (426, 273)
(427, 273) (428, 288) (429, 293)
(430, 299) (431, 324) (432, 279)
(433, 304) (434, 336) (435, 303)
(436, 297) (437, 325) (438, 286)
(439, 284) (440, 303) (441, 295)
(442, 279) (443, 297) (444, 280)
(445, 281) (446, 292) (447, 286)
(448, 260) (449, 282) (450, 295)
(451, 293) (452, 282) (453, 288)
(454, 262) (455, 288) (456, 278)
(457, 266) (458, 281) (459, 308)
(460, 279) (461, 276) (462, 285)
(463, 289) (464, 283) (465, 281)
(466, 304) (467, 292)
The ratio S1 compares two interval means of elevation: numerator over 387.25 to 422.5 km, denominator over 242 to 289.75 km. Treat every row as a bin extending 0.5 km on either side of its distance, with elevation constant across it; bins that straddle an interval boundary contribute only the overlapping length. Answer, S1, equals 1.23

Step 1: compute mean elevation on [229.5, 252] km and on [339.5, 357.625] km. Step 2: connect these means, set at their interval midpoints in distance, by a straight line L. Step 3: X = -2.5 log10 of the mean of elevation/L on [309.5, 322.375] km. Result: -0.051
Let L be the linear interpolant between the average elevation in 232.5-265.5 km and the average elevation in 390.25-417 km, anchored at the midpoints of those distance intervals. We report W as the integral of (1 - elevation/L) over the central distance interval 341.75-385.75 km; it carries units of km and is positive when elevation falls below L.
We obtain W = 1.67 km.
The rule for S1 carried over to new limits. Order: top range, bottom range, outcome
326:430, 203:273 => 1.17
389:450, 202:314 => 1.18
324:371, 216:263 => 1.14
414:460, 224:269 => 1.17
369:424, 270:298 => 1.15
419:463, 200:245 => 1.15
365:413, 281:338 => 1.08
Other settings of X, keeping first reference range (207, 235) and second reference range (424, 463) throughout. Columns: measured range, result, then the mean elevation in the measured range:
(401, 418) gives -0.136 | 322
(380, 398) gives -0.058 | 296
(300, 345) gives -0.067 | 286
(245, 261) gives 0.056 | 244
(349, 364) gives -0.047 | 287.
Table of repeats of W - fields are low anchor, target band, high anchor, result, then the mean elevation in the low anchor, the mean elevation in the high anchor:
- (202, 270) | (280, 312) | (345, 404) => -0.37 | 251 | 292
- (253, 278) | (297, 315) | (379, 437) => -0.76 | 252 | 305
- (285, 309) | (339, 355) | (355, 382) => -0.47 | 272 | 284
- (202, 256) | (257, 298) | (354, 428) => 0.54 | 250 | 297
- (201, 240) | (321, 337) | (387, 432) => -0.39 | 252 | 307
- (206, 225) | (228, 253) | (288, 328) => 1.04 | 253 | 281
